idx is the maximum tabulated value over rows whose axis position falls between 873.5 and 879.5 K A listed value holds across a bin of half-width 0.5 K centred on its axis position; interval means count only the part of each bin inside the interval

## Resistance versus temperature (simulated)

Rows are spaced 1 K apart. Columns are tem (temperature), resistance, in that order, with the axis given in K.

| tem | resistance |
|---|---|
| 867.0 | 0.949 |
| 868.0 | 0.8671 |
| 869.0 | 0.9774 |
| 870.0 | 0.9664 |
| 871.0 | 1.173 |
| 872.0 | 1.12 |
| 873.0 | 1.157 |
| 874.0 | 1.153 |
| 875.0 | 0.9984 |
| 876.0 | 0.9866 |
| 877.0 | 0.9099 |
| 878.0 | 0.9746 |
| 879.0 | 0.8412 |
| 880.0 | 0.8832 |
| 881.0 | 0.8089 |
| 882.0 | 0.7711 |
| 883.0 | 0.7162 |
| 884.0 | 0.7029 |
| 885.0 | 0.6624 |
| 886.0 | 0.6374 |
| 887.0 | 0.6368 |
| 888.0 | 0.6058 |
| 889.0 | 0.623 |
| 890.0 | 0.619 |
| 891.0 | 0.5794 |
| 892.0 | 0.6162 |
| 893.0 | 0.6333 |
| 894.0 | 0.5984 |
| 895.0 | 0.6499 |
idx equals 1.153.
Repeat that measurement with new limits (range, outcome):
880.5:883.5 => 0.8089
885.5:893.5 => 0.6374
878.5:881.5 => 0.8832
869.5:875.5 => 1.173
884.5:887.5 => 0.6624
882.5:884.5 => 0.7162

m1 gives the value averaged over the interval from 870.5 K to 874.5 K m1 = 1.15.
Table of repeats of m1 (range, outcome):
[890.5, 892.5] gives 0.598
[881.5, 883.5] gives 0.744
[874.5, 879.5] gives 0.942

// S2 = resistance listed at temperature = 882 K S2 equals 0.7711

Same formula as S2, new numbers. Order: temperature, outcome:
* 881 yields 0.8089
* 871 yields 1.173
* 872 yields 1.12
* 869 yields 0.9774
